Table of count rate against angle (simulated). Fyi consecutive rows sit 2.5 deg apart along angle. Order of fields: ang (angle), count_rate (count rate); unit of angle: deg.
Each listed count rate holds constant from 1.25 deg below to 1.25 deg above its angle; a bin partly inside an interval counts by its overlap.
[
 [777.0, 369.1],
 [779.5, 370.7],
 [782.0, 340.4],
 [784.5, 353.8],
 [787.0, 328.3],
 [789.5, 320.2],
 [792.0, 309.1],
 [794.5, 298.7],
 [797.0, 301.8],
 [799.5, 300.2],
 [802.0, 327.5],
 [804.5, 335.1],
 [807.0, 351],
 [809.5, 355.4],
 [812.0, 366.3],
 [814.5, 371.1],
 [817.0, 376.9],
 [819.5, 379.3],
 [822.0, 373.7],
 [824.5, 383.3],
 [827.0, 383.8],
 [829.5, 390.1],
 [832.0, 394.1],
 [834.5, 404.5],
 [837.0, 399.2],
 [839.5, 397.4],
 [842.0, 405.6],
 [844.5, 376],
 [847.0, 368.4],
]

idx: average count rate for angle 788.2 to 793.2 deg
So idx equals 315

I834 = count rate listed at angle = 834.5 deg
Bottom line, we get 404.5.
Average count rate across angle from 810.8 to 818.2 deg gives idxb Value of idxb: 371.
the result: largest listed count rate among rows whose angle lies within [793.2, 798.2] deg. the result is 301.8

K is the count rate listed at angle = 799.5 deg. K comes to 300.2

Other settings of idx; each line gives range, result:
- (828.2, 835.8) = 396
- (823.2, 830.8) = 386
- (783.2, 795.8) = 322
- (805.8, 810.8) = 353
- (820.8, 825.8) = 379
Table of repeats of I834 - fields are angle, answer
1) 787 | 328.3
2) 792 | 309.1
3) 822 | 373.7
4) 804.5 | 335.1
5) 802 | 327.5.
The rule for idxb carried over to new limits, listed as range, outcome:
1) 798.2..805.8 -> 321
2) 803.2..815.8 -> 356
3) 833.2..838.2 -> 402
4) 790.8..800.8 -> 303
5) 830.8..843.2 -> 400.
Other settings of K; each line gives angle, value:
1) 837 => 399.2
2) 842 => 405.6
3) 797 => 301.8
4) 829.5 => 390.1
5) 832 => 394.1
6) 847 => 368.4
